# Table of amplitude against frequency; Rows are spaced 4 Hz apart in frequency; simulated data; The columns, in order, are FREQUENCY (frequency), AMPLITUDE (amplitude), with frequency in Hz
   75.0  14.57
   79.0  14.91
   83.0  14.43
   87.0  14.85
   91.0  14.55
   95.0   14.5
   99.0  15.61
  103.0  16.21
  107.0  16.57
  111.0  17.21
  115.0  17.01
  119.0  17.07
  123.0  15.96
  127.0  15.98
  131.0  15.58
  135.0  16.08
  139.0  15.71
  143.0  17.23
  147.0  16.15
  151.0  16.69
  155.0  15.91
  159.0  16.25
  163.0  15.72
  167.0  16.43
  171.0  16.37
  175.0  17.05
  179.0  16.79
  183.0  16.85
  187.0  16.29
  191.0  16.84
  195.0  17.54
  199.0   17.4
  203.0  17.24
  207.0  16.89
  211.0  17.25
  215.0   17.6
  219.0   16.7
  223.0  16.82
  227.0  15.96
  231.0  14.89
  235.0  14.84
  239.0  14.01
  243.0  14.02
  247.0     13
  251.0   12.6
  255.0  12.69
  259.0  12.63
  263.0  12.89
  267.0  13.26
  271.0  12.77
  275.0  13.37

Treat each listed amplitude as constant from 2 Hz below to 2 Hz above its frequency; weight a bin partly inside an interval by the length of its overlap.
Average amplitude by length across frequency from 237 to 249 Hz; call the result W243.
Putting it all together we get 13.7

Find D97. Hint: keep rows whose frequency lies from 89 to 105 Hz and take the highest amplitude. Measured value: 16.21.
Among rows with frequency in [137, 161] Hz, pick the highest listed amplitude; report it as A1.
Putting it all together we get 17.23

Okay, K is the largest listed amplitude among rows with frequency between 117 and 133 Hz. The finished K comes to 17.07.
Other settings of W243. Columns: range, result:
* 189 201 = 17.3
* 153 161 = 16.1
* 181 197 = 16.9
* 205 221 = 17.1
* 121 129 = 16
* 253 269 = 12.9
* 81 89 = 14.6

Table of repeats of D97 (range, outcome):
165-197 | 17.54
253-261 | 12.69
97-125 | 17.21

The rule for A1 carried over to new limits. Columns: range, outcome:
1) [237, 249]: 14.02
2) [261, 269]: 13.26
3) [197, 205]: 17.4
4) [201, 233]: 17.6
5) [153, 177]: 17.05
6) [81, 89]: 14.85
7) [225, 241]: 15.96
